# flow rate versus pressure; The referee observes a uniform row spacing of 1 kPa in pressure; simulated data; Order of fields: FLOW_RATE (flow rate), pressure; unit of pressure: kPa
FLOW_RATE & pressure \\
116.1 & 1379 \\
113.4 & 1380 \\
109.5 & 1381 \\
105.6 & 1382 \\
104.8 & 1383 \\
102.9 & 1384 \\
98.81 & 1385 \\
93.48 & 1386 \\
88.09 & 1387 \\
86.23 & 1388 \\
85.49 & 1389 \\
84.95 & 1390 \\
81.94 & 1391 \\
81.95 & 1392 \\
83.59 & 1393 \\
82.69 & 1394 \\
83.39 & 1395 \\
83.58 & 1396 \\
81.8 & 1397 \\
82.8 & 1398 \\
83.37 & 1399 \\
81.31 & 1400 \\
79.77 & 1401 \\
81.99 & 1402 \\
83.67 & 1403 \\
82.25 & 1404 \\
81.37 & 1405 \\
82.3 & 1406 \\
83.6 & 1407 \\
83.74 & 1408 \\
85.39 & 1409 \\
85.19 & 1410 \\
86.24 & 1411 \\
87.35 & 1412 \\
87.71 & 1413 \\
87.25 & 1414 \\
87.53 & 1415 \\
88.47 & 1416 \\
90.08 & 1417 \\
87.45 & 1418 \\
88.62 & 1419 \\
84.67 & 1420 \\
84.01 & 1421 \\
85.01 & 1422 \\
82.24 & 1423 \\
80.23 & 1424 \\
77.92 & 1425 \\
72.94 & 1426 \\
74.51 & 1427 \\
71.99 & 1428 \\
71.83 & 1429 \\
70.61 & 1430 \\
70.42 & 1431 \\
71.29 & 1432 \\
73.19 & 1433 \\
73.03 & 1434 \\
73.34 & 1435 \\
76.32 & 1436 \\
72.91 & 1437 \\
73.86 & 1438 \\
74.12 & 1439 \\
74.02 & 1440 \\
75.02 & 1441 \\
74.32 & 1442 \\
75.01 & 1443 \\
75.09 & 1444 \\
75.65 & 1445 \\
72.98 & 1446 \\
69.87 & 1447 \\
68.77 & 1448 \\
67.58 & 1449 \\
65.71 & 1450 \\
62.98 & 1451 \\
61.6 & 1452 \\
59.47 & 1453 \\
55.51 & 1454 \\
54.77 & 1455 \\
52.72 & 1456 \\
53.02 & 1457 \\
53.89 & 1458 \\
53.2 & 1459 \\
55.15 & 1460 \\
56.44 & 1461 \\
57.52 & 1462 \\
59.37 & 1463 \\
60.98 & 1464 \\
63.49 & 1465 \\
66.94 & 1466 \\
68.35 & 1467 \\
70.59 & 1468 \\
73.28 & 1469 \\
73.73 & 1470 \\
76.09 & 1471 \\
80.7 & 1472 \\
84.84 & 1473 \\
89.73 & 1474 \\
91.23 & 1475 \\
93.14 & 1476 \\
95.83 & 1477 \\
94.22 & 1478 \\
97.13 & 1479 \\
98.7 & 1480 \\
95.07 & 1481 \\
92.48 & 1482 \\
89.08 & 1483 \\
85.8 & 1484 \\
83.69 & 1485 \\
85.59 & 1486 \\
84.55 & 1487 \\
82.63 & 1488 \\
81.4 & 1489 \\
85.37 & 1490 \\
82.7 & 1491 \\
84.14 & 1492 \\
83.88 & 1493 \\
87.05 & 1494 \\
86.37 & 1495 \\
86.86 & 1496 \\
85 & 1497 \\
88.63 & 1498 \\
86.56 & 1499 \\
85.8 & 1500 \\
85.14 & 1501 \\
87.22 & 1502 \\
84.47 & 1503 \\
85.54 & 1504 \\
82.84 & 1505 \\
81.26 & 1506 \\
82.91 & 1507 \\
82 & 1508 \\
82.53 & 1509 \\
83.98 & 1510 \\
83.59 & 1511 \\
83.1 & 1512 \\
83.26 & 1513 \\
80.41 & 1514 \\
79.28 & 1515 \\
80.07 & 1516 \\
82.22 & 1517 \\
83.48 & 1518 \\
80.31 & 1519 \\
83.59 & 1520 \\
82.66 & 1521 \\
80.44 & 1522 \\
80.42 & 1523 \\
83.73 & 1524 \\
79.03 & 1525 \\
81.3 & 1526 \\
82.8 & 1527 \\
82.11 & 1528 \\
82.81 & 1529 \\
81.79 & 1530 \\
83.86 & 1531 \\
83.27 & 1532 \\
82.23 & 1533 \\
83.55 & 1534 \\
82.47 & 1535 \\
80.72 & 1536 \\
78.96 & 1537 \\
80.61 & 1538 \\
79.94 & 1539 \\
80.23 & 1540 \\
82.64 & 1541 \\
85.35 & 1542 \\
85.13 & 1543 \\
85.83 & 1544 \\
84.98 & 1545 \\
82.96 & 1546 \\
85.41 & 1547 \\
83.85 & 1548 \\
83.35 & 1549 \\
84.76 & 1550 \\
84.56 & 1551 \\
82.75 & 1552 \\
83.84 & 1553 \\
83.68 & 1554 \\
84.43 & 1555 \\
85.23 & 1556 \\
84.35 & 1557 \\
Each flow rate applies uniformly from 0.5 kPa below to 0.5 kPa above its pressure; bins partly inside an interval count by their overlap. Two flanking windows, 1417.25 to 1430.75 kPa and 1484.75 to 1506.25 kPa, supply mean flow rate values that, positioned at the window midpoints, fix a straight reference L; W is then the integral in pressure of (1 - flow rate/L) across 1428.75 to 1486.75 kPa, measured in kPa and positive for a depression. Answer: 6.3 kPa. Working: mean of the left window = 79.4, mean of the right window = 84.9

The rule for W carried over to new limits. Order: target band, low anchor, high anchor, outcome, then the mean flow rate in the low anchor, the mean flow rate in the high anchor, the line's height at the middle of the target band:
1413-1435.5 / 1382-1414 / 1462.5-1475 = 0.5 kPa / 86.2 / 73.1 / 81.3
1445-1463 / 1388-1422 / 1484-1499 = 5.1 kPa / 84.4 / 84.9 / 84.7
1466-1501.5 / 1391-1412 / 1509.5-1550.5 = -1.1 kPa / 83.1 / 82.5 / 82.7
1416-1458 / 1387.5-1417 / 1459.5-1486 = 4.7 kPa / 84.1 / 79.1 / 81.7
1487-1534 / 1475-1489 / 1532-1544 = 1.6 kPa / 90.3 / 82.2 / 86.2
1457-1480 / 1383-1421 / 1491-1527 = 2.9 kPa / 85.9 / 83.4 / 84.3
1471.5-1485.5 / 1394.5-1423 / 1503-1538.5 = -1.3 kPa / 84.6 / 82.1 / 83.1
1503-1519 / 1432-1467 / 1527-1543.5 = -1.0 kPa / 65.9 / 82.2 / 77.6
